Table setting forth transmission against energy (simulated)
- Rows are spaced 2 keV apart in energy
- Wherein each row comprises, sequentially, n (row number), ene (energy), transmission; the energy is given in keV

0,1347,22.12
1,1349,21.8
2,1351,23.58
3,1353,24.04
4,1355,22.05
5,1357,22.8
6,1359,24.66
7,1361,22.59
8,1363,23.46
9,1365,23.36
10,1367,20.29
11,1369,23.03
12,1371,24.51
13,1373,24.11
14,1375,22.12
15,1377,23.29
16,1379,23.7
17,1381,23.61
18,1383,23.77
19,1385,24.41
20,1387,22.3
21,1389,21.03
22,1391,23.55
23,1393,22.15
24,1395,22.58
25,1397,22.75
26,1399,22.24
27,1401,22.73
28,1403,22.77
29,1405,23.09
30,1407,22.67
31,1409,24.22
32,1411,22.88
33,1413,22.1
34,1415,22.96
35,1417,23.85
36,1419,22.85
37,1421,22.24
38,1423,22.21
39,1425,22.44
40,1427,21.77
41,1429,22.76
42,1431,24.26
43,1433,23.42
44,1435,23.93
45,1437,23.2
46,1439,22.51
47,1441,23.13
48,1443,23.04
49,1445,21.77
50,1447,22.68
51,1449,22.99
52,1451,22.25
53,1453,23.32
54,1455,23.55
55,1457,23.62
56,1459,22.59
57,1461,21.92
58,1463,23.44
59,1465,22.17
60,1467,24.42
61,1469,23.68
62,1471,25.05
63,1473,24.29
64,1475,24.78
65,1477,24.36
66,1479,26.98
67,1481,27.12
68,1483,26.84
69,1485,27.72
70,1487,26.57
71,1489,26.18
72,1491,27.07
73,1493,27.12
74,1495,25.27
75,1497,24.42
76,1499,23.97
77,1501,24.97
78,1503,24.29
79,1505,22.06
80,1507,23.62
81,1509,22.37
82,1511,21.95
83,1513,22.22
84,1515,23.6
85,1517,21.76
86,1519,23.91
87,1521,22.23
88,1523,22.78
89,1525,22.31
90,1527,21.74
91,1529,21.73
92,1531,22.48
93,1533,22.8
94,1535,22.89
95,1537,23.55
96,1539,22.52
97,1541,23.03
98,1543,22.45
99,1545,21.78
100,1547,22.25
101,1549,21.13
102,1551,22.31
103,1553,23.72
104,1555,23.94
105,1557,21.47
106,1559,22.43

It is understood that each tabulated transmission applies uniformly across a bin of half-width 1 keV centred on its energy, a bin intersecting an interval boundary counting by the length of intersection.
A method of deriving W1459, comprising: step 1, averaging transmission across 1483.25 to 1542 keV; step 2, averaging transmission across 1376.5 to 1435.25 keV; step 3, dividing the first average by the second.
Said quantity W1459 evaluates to 1.0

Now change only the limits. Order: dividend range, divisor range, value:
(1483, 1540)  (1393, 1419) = 1.04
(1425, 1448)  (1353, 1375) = 0.99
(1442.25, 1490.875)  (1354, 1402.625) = 1.06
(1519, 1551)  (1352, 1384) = 0.97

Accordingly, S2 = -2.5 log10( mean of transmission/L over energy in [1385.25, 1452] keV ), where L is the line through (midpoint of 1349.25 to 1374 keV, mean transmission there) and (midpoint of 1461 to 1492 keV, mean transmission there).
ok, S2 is 0.07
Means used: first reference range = 23.2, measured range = 22.8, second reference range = 25.3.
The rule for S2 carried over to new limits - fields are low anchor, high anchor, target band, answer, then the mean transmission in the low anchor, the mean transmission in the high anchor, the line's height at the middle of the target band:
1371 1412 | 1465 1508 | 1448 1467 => 0.073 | 23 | 25.2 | 24.5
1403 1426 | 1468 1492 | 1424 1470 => 0.062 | 22.9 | 25.9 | 24.4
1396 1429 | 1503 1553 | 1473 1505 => -0.138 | 22.7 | 22.5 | 22.6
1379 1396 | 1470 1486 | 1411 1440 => 0.060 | 23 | 25.9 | 24.2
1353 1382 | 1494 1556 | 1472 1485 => -0.129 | 23.1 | 22.9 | 23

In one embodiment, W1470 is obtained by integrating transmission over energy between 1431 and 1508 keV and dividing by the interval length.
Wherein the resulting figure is 24.2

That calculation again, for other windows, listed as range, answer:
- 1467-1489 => 25.7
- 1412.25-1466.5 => 22.9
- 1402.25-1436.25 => 23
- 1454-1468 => 23.1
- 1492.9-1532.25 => 23.1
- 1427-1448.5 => 23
